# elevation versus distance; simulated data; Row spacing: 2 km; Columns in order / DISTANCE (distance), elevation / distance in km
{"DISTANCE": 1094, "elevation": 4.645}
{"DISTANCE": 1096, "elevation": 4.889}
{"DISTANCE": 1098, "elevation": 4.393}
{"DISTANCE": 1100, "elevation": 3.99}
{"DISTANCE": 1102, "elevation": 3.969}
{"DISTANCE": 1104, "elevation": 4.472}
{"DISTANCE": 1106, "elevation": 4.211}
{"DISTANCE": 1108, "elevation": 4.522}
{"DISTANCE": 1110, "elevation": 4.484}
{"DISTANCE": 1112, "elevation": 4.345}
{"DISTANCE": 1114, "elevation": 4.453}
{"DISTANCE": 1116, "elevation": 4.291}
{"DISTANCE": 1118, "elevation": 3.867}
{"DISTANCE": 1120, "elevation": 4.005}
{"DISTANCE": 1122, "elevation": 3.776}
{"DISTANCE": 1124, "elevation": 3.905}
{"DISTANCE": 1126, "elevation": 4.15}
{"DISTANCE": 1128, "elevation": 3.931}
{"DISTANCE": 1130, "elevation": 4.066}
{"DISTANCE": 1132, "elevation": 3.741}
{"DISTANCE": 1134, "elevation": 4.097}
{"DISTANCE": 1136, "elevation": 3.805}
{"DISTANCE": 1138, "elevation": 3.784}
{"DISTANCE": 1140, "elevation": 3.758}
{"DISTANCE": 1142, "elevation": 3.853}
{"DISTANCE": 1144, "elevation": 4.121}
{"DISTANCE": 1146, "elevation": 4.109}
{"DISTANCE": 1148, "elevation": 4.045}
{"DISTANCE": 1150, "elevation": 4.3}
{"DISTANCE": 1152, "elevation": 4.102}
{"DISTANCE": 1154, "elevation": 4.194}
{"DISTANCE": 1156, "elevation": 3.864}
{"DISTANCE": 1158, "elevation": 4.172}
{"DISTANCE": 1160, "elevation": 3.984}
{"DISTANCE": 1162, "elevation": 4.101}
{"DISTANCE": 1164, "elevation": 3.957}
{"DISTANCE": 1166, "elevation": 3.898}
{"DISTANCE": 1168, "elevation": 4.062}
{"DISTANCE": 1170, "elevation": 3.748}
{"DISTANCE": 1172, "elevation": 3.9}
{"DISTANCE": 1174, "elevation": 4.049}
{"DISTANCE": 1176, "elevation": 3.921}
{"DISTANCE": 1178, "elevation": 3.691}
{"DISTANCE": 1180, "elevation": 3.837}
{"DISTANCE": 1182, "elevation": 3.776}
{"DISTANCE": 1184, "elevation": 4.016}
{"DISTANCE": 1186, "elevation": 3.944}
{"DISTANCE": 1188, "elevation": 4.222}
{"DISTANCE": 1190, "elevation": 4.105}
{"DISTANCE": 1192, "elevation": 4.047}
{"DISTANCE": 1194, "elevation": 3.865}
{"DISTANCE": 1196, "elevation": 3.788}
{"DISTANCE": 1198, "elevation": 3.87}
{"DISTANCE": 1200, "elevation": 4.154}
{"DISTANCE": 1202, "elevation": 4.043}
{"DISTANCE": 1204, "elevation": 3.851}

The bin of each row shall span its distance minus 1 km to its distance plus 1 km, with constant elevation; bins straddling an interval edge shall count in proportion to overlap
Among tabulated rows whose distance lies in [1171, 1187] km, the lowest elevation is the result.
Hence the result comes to 3.691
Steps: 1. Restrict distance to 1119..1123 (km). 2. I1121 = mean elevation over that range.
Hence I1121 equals 3.89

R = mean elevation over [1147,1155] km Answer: 4.16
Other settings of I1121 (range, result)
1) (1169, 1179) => 3.86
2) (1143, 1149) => 4.09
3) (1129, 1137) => 3.93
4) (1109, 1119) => 4.29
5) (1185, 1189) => 4.08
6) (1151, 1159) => 4.08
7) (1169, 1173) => 3.82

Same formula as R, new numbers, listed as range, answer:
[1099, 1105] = 4.14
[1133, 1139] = 3.9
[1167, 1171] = 3.91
